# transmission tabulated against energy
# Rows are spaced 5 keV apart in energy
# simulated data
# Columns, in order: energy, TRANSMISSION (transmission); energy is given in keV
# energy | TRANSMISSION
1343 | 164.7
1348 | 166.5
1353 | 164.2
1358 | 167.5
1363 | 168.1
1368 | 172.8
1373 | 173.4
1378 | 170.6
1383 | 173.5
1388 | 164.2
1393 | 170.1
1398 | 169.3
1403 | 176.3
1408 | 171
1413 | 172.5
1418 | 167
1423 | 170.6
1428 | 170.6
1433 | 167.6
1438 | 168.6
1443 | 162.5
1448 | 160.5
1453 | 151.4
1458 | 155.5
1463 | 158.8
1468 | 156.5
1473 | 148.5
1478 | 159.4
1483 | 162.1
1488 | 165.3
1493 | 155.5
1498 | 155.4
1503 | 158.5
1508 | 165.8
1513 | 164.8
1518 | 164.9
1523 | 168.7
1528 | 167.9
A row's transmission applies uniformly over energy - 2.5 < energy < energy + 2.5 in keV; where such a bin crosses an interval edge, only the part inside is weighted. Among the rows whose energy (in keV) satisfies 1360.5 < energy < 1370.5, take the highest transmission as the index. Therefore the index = 172.8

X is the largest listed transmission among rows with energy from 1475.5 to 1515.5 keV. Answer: 165.8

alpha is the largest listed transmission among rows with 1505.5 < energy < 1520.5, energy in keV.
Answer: 165.8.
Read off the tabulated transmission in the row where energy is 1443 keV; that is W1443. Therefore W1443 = 162.5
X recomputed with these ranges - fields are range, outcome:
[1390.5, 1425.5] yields 176.3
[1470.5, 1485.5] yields 162.1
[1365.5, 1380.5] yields 173.4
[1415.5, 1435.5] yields 170.6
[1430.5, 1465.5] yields 168.6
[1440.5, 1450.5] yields 162.5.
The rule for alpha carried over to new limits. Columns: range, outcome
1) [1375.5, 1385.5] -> 173.5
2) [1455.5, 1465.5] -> 158.8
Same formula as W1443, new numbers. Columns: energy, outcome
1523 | 168.7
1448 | 160.5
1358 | 167.5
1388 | 164.2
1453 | 151.4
